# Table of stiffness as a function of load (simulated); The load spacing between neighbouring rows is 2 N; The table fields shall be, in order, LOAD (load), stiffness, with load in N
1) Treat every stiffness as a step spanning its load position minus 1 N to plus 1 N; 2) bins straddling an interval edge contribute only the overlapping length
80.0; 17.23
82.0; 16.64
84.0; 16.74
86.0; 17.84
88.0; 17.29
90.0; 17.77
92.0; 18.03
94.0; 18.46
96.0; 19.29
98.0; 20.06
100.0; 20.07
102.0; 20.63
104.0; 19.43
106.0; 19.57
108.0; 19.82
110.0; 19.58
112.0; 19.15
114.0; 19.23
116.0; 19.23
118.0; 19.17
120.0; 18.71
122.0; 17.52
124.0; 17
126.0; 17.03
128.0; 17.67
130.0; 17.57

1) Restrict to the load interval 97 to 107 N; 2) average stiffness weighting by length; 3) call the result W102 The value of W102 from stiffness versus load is 20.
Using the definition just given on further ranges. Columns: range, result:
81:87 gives 17.1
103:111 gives 19.6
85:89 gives 17.6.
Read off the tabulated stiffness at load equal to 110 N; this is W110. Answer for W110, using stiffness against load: 19.58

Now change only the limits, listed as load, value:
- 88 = 17.29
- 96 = 19.29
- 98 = 20.06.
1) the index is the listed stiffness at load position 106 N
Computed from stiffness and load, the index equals 19.57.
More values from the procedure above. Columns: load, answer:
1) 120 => 18.71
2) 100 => 20.07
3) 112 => 19.15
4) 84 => 16.74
